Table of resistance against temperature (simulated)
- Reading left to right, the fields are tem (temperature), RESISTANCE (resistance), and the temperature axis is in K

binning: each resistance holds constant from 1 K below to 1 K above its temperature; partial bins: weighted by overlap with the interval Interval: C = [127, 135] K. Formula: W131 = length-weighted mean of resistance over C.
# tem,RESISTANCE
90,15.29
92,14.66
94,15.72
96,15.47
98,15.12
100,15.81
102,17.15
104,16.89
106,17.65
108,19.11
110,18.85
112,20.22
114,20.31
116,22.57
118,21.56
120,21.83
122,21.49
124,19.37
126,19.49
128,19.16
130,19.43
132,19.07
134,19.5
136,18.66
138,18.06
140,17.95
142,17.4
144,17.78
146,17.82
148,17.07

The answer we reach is 19.3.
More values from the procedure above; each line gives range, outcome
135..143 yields 18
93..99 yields 15.4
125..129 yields 19.3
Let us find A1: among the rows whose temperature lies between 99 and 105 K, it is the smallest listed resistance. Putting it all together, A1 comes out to 15.81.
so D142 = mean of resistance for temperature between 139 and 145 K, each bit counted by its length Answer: 17.7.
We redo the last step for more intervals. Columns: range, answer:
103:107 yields 17.3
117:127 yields 20.7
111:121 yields 21.3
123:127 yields 19.4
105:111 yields 18.5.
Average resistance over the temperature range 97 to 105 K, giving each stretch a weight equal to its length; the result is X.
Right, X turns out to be 16.2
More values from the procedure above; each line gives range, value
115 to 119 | 22.1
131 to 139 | 18.8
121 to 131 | 19.8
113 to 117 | 21.4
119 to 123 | 21.7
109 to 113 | 19.5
